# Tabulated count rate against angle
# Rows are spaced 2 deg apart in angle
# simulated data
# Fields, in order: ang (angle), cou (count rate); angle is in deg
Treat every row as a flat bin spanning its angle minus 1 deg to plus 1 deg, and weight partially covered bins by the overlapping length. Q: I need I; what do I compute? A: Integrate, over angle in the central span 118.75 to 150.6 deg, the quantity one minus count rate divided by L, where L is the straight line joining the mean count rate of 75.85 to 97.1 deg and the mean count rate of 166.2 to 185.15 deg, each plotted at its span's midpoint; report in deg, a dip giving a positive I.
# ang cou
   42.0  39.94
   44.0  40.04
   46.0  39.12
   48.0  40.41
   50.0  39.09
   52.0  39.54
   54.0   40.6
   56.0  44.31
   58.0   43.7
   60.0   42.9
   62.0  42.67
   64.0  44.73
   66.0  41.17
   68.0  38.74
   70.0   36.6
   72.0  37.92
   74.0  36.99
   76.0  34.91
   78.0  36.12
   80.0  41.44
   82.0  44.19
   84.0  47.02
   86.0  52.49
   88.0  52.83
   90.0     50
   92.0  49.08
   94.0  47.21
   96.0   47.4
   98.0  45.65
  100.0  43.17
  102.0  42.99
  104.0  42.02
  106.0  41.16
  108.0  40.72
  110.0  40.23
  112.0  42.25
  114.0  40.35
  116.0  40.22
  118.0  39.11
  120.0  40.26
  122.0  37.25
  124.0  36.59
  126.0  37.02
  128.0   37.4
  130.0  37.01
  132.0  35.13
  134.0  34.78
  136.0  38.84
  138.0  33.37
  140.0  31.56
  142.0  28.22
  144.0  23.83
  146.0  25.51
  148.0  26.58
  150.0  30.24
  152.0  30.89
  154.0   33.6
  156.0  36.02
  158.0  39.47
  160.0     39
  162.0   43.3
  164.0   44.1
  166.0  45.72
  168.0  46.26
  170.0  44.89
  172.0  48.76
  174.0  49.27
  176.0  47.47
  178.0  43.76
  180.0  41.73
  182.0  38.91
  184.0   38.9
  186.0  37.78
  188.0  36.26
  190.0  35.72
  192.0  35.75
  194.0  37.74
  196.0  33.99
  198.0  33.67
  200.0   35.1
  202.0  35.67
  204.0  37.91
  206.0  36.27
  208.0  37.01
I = 8.3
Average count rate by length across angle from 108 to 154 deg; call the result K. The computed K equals 34.9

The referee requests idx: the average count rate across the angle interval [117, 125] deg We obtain 38.3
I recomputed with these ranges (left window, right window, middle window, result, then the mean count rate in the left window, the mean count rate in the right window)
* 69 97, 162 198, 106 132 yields 2.42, 43.9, 41.4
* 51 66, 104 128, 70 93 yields -1.27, 42.5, 39.6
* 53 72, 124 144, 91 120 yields -4.39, 41.5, 34.4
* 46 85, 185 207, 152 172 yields -2.17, 40.6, 36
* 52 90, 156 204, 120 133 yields 1.37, 42.3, 40.4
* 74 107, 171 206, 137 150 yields 4.17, 44.6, 39.2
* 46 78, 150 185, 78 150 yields 2.06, 40.1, 41.6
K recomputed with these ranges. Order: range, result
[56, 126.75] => 42.3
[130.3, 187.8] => 37.8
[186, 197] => 36.1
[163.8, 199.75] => 41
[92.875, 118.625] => 42.6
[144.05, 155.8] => 29.4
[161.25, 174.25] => 45.9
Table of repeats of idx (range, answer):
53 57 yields 42.5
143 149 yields 25.3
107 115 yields 40.9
